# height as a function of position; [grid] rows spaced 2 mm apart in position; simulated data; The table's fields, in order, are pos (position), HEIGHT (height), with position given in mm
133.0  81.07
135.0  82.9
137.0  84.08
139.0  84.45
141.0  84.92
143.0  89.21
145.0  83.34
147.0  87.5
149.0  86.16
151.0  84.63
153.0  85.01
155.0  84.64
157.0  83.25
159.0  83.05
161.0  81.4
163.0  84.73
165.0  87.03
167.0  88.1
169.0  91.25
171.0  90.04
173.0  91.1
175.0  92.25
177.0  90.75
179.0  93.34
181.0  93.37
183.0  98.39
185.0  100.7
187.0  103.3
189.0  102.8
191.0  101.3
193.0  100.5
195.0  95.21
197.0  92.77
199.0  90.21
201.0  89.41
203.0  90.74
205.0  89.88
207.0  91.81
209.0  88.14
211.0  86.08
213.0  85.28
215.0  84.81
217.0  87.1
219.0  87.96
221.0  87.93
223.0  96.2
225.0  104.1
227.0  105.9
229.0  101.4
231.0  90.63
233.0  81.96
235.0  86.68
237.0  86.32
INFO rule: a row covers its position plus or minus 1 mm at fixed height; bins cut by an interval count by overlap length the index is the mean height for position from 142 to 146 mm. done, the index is 86.3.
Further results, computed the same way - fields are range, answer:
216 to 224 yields 89.8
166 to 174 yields 90.1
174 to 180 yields 92.1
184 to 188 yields 102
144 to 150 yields 85.7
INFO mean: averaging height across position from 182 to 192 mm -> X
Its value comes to 101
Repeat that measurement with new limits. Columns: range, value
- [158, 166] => 84.1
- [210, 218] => 85.8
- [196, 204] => 90.8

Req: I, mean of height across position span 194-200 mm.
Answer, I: 92.7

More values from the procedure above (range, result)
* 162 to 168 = 86.6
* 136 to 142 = 84.5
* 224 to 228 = 105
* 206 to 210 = 90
